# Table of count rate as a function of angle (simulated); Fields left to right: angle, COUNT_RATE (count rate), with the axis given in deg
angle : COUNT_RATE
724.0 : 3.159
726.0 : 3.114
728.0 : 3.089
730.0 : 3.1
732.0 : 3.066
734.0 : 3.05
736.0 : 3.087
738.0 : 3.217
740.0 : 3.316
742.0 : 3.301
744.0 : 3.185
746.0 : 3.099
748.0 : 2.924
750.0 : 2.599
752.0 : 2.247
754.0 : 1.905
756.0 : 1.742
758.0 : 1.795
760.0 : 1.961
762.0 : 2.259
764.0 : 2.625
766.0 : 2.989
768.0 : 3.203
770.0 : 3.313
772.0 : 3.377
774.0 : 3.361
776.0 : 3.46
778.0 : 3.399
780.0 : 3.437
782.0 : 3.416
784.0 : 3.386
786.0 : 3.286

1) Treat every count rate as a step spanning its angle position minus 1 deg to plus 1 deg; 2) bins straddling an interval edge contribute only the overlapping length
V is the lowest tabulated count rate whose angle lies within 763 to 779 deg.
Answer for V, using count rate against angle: 2.625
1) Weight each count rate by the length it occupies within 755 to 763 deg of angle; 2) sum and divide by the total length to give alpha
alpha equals 1.94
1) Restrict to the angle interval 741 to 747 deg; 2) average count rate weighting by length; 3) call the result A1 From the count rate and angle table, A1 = 3.2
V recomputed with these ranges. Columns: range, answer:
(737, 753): 2.247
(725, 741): 3.05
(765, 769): 2.989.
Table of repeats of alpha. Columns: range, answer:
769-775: 3.35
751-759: 1.92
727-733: 3.08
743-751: 2.95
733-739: 3.12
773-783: 3.41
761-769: 2.77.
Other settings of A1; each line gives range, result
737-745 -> 3.25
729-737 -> 3.08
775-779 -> 3.43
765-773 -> 3.22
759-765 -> 2.28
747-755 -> 2.42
